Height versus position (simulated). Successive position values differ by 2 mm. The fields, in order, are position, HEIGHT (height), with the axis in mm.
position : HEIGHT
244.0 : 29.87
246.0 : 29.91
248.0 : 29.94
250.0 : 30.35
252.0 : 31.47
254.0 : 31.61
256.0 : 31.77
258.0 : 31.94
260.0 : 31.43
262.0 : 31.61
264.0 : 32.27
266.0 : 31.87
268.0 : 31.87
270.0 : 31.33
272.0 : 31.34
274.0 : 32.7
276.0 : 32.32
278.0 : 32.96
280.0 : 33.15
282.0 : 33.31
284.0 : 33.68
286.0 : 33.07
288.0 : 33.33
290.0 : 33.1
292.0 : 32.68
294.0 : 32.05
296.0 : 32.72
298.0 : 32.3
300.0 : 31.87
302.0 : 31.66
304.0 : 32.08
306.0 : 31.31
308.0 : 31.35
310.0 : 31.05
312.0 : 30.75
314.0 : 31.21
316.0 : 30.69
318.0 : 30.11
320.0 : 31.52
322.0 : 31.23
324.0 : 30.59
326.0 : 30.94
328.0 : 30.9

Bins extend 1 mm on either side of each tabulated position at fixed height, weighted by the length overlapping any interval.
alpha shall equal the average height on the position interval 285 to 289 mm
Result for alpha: 33.2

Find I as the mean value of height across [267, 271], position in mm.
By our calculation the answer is 31.6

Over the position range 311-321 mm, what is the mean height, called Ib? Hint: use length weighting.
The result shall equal 30.9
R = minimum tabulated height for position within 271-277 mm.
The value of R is 31.34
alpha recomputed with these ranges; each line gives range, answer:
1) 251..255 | 31.5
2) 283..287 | 33.4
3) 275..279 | 32.6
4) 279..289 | 33.3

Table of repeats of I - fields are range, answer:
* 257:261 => 31.7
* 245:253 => 30.4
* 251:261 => 31.6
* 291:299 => 32.4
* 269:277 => 31.9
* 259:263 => 31.5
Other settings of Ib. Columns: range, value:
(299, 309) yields 31.7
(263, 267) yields 32.1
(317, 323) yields 31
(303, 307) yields 31.7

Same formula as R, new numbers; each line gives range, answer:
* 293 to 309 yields 31.31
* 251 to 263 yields 31.43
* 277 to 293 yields 32.68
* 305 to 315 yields 30.75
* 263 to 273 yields 31.33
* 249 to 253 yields 30.35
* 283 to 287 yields 33.07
